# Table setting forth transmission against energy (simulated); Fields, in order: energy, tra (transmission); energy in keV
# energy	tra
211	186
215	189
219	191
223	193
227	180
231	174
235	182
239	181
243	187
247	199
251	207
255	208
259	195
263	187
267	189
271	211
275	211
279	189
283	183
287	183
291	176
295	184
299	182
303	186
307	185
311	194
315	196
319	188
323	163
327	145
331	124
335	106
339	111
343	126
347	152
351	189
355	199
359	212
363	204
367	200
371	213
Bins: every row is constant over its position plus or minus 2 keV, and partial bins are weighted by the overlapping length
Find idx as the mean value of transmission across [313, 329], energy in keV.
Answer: 173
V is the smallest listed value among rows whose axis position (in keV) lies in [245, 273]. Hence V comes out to 187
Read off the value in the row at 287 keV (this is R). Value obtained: 183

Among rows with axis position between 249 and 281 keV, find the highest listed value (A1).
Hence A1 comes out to 211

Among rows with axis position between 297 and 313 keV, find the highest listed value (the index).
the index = 194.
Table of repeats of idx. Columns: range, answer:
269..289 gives 195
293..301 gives 183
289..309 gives 183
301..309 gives 186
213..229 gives 188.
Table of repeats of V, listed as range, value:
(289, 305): 176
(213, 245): 174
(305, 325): 163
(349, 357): 189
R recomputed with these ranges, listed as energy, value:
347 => 152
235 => 182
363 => 204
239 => 181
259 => 195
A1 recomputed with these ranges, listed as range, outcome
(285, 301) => 184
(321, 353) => 189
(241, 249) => 199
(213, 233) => 193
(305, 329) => 196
